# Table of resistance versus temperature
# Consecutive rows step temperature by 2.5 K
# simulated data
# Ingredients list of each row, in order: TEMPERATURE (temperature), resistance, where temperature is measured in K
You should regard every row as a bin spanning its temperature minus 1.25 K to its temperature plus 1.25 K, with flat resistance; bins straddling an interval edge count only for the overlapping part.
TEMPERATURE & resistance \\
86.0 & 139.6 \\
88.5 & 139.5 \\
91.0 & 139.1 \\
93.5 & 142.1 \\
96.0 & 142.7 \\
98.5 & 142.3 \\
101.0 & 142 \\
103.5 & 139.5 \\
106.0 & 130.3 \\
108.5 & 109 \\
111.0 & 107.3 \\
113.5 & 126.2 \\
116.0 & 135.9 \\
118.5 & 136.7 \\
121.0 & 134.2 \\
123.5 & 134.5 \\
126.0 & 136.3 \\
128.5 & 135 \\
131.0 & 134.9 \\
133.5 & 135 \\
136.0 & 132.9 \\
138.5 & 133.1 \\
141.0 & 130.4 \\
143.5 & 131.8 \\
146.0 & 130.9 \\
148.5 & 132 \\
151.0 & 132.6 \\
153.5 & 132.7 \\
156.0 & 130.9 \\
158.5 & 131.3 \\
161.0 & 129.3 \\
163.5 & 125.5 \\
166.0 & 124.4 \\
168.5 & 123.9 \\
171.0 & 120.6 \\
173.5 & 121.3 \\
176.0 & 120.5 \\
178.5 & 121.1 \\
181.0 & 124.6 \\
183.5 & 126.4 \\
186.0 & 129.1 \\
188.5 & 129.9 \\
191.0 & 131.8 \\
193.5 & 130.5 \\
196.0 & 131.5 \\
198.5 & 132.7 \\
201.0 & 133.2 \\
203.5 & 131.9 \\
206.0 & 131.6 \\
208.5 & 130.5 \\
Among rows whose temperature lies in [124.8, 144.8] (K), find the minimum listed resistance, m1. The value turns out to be 130.4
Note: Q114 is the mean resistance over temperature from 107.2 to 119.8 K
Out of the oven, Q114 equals 123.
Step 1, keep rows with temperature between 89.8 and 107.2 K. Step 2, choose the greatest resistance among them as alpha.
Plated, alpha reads 142.7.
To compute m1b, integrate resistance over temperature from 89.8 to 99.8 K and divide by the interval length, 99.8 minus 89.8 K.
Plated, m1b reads 142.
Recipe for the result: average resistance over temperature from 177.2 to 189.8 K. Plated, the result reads 126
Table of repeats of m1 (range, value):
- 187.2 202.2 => 129.9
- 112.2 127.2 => 126.2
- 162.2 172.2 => 120.6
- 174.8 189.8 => 120.5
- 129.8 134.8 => 134.9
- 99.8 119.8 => 107.3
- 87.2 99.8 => 139.1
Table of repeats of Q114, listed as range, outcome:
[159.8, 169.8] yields 126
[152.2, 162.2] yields 131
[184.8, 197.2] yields 131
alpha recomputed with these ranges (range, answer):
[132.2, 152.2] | 135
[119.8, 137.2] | 136.3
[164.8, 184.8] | 126.4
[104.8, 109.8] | 130.3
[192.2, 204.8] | 133.2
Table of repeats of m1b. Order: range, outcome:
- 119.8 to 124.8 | 134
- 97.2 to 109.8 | 133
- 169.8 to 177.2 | 121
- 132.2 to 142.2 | 133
